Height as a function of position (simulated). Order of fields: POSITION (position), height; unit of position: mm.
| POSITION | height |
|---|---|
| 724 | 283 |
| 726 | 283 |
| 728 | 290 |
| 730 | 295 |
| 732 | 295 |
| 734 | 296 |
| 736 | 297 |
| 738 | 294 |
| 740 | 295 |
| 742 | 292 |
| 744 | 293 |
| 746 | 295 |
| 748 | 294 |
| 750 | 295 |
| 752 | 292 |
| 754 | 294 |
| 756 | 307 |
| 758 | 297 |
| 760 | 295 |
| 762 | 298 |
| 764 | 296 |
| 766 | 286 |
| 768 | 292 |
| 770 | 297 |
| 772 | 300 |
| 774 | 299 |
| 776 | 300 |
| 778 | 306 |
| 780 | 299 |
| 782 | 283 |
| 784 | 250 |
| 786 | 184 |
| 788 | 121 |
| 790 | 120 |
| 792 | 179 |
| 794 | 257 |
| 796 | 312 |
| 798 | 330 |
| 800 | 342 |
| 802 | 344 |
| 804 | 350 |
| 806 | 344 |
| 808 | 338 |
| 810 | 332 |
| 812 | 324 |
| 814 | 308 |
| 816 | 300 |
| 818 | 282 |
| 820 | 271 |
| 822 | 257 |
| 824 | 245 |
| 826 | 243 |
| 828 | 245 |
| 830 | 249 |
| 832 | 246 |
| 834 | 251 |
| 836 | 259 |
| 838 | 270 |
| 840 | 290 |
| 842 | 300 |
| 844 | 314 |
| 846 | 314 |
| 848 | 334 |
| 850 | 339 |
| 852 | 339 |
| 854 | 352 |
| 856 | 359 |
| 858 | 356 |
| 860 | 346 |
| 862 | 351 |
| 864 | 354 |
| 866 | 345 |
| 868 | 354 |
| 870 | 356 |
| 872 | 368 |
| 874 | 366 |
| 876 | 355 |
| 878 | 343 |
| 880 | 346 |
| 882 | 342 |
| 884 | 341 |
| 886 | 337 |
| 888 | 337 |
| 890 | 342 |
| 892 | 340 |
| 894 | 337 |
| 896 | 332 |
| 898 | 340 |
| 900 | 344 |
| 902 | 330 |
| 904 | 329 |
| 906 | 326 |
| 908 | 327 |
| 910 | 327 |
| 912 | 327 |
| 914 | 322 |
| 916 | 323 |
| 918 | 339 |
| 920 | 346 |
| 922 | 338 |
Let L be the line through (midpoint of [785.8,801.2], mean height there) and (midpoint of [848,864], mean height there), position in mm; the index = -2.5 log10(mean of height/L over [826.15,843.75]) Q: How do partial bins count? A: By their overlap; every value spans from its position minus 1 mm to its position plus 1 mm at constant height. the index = 0.17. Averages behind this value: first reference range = 235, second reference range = 348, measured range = 265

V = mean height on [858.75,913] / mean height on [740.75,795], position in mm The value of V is 1.26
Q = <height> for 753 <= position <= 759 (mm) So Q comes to 299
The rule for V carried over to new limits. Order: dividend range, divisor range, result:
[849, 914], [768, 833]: 1.24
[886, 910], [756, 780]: 1.13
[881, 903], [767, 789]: 1.27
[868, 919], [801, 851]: 1.15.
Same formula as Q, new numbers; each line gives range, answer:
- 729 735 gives 295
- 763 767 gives 291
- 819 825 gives 258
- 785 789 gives 152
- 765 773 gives 294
